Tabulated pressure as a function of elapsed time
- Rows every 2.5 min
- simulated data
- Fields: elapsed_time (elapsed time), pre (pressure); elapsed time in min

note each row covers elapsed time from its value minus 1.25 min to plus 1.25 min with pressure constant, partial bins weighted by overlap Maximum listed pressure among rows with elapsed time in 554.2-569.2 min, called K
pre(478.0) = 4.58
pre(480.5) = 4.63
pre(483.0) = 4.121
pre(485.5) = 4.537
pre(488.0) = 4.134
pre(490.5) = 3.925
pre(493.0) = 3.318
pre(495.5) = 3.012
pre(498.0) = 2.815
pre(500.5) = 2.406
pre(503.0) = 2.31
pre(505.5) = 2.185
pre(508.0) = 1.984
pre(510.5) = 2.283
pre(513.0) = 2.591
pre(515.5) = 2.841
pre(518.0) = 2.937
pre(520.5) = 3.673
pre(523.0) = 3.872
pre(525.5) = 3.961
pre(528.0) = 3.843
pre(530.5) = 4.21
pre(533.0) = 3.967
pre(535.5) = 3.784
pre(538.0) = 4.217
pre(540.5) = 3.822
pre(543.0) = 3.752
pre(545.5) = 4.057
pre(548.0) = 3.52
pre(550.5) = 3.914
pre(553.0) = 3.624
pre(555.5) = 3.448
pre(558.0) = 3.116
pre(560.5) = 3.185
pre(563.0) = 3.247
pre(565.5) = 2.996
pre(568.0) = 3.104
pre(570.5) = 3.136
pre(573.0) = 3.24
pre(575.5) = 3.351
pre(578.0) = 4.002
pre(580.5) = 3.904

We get 3.448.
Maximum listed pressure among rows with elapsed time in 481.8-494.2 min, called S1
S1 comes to 4.537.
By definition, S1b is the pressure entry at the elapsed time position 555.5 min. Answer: 3.448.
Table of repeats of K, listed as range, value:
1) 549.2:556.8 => 3.914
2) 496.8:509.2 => 2.815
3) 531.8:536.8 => 3.967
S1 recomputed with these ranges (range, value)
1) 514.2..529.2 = 3.961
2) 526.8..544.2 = 4.217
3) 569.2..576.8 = 3.351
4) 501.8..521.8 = 3.673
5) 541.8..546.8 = 4.057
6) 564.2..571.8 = 3.136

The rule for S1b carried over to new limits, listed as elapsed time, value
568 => 3.104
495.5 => 3.012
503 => 2.31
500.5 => 2.406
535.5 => 3.784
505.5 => 2.185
